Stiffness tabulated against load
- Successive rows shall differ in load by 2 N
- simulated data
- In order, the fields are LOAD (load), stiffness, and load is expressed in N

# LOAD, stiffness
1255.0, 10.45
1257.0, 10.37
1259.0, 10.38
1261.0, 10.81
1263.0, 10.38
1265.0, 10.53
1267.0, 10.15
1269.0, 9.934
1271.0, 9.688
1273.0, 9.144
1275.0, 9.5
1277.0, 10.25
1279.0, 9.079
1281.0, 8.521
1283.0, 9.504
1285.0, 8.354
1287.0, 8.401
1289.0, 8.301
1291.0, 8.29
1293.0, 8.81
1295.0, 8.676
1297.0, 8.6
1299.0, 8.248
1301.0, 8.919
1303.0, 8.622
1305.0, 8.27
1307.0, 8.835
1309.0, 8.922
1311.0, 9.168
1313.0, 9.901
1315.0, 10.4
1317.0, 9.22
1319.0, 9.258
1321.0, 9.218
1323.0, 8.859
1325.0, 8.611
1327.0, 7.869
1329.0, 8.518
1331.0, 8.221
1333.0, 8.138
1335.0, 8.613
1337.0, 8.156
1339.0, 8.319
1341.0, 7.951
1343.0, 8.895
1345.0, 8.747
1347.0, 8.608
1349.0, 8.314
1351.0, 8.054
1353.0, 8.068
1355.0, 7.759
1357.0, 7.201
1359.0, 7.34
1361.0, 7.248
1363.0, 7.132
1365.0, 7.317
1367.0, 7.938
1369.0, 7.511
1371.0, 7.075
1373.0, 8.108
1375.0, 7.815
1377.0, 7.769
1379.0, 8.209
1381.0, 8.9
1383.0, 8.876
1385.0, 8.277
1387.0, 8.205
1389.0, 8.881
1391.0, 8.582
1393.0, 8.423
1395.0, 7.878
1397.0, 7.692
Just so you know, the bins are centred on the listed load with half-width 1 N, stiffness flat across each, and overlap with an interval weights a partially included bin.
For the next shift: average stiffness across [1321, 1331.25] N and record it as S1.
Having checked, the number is 8.51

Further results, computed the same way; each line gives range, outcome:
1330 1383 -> 7.99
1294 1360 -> 8.56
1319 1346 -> 8.5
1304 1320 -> 9.25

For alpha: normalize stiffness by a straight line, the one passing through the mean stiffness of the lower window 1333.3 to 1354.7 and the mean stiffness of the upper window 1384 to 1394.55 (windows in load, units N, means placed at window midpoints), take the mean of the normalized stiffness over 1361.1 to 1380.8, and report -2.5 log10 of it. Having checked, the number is 0.10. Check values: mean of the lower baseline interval 8.34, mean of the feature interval 7.68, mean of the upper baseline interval 8.44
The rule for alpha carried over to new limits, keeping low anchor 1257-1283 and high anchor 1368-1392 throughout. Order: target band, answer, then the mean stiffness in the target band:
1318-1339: 0.055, 8.54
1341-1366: 0.093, 7.89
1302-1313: 0.051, 8.87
